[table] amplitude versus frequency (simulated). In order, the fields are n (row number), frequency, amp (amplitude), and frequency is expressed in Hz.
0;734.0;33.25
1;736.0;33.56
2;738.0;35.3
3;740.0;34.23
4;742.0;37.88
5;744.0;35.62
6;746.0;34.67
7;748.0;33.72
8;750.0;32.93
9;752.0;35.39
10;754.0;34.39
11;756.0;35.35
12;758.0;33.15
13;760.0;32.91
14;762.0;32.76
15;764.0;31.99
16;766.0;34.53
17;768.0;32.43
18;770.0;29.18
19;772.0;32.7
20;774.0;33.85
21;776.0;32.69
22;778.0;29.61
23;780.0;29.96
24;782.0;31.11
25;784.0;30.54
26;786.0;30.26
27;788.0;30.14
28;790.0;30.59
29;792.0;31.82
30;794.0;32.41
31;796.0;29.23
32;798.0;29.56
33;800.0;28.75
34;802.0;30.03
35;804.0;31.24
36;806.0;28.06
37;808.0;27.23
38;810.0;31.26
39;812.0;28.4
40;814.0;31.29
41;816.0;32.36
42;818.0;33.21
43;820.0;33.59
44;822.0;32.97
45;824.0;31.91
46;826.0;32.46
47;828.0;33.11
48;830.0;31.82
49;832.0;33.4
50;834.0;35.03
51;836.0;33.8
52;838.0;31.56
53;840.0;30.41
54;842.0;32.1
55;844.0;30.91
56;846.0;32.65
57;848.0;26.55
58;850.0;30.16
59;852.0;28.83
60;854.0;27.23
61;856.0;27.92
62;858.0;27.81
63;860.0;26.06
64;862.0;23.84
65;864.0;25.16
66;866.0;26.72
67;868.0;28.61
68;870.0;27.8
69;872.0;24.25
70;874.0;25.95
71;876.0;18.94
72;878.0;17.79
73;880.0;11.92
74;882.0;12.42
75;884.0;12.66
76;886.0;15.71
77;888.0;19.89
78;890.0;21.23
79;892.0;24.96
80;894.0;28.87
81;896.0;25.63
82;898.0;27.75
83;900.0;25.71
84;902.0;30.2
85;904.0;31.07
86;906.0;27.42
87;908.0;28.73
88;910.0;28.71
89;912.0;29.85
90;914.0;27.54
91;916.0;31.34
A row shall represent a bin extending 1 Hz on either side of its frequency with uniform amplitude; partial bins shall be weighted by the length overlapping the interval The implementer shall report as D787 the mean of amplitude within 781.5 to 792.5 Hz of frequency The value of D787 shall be 30.7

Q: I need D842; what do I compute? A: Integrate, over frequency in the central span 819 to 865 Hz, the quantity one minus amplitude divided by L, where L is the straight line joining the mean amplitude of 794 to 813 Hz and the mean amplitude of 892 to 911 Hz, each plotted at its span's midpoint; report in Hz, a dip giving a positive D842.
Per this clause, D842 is -2.3 Hz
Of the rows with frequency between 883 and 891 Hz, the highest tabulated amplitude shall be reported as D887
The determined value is 21.23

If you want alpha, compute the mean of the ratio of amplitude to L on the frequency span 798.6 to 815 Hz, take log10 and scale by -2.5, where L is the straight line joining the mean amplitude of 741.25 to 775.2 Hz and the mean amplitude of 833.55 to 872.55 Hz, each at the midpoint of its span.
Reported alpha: 0.060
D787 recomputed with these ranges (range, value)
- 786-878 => 29.6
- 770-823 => 30.8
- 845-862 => 28.1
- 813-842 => 32.6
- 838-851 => 30.5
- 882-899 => 21.5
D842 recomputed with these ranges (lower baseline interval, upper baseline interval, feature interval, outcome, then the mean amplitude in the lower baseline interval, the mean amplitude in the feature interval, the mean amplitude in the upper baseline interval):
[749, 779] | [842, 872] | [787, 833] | -1.03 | 32.9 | 31.1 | 27.9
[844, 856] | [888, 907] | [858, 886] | 6.34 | 29.1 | 21.7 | 26.6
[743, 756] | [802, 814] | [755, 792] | 0.67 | 34.5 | 31.9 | 29.5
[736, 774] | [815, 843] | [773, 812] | 3.37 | 33.8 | 30.4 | 32.7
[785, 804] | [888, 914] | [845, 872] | 0.91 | 30.4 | 27.5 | 27.2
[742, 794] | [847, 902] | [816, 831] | -2.50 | 32.6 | 32.7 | 23.8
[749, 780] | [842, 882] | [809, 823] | -1.40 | 32.8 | 31.9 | 25.6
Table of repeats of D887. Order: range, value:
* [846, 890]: 32.65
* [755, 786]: 35.35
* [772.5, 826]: 33.85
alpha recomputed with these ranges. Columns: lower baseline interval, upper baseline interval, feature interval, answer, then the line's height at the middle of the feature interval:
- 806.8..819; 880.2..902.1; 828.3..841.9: -0.17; 28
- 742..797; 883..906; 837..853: -0.11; 27.4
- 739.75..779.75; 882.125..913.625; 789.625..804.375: 0.03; 31.1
